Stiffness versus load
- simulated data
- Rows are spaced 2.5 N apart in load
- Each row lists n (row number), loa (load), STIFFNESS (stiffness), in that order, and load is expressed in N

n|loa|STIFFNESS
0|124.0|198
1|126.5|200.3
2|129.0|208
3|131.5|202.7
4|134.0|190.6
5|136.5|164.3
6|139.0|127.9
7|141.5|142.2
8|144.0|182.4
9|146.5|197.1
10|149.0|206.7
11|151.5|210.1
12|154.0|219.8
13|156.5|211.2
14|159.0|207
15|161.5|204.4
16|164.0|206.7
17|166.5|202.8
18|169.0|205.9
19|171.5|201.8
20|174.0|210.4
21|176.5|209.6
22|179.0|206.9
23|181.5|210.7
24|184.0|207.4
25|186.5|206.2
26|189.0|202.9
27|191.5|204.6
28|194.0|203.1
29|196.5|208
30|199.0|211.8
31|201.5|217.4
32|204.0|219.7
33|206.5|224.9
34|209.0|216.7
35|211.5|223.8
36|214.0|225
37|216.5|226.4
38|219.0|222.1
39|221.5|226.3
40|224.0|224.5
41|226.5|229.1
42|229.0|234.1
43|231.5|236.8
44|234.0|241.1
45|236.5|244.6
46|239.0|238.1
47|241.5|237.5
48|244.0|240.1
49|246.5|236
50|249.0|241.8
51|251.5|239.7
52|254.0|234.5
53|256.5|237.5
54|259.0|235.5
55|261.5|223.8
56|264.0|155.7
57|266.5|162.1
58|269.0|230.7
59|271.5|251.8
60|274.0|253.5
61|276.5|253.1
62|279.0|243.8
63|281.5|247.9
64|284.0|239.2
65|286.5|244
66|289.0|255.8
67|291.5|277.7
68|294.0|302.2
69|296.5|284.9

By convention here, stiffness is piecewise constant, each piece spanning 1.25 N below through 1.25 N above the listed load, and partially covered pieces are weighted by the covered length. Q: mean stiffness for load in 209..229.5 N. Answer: 226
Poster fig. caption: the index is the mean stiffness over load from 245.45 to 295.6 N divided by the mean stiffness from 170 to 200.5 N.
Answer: 1.2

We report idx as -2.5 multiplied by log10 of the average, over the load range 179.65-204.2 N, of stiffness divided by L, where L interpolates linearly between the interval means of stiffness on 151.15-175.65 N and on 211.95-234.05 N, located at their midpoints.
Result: 0.05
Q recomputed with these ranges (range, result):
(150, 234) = 215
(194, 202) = 210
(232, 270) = 227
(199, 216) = 221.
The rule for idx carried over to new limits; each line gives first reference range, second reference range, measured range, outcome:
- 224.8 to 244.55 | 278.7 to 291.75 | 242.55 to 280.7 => 0.066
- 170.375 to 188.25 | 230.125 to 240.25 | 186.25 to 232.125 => 0.028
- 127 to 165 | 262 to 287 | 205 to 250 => -0.082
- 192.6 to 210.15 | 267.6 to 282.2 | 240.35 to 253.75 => -0.022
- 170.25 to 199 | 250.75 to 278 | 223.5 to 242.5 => -0.087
